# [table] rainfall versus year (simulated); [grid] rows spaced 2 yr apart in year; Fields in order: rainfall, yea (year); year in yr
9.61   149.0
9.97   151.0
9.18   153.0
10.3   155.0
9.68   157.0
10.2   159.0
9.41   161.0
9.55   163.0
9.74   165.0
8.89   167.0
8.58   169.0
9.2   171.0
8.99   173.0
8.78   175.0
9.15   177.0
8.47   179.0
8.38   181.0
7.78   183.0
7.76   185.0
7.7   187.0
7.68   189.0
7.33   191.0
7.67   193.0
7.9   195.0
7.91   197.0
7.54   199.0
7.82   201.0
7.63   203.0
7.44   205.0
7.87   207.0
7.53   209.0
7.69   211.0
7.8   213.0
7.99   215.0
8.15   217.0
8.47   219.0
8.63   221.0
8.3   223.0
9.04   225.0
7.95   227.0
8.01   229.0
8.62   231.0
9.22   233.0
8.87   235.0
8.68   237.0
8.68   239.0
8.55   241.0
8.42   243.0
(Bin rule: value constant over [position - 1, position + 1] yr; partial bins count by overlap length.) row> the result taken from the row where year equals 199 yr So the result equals 7.54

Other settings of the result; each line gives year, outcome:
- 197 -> 7.91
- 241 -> 8.55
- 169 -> 8.58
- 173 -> 8.99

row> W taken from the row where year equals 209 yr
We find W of 7.53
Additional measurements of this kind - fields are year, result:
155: 10.3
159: 10.2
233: 9.22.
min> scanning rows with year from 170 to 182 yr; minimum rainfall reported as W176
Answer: 8.38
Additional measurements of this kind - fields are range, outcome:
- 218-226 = 8.3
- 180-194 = 7.33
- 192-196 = 7.67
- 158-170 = 8.58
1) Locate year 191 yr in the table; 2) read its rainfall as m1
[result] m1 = 7.33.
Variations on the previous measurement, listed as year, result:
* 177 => 9.15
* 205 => 7.44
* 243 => 8.42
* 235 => 8.87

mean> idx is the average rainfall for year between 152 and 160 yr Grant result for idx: 9.84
